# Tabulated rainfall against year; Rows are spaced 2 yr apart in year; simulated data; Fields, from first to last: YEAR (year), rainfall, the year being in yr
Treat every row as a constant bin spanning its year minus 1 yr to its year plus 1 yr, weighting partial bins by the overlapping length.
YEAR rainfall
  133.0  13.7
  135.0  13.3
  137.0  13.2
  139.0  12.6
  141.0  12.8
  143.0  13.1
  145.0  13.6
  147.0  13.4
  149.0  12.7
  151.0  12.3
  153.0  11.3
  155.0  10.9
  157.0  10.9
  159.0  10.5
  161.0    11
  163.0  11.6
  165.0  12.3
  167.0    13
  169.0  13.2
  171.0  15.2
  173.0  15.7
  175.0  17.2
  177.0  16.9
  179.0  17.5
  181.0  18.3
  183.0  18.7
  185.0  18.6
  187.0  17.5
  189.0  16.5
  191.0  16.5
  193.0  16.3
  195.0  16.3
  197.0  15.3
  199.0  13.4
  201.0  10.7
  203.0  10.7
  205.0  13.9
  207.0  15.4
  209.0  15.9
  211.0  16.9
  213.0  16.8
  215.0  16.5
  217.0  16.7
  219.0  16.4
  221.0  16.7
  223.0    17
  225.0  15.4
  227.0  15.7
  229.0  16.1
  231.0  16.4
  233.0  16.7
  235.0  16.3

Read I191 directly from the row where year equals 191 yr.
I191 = 16.5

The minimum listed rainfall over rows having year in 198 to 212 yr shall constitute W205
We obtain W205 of 10.7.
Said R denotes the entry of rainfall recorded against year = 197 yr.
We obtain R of 15.3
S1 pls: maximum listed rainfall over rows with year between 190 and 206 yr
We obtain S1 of 16.5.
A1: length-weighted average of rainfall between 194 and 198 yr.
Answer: 15.8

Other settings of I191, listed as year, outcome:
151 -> 12.3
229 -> 16.1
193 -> 16.3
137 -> 13.2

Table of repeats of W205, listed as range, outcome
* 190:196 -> 16.3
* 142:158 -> 10.9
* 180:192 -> 16.5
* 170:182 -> 15.2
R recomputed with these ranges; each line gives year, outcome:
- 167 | 13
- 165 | 12.3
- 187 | 17.5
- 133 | 13.7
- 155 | 10.9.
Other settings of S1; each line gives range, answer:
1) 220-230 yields 17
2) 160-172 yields 15.2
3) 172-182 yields 18.3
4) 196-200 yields 15.3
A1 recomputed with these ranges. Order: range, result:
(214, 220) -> 16.5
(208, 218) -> 16.6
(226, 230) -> 15.9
